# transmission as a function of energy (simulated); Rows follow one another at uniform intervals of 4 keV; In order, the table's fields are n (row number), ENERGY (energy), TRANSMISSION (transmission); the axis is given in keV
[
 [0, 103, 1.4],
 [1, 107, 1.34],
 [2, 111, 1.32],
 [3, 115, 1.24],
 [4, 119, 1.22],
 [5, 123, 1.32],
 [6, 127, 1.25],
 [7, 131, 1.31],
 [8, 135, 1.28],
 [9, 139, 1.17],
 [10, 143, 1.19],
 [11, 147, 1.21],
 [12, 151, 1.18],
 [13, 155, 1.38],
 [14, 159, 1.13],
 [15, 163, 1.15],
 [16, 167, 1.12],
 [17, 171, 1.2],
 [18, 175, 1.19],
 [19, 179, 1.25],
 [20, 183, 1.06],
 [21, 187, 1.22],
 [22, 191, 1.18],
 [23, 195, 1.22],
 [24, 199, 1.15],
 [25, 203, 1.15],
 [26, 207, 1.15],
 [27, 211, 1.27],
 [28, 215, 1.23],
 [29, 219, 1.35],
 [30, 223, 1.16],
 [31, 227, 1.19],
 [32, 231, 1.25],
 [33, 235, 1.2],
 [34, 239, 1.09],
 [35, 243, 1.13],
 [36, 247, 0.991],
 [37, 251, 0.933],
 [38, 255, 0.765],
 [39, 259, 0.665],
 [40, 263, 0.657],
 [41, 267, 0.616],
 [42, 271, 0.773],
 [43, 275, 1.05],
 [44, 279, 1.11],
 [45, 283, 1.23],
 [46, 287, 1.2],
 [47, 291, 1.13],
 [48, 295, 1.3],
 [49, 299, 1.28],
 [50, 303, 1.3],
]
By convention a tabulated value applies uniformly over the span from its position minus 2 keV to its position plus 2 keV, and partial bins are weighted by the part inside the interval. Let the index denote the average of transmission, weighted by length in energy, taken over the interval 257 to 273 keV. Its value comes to 0.678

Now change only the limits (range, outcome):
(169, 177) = 1.19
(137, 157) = 1.23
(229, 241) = 1.18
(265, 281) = 0.887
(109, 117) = 1.28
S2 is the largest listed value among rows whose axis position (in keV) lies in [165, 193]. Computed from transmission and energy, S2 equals 1.25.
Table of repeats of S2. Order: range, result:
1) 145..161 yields 1.38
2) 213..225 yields 1.35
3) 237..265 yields 1.13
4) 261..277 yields 1.05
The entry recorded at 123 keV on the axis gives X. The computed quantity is 1.32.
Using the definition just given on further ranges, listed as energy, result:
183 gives 1.06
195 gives 1.22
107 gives 1.34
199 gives 1.15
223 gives 1.16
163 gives 1.15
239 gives 1.09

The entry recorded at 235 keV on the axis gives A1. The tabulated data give 1.2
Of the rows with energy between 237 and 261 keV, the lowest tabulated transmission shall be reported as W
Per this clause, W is 0.665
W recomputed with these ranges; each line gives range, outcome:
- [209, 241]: 1.09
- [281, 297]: 1.13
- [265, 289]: 0.616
